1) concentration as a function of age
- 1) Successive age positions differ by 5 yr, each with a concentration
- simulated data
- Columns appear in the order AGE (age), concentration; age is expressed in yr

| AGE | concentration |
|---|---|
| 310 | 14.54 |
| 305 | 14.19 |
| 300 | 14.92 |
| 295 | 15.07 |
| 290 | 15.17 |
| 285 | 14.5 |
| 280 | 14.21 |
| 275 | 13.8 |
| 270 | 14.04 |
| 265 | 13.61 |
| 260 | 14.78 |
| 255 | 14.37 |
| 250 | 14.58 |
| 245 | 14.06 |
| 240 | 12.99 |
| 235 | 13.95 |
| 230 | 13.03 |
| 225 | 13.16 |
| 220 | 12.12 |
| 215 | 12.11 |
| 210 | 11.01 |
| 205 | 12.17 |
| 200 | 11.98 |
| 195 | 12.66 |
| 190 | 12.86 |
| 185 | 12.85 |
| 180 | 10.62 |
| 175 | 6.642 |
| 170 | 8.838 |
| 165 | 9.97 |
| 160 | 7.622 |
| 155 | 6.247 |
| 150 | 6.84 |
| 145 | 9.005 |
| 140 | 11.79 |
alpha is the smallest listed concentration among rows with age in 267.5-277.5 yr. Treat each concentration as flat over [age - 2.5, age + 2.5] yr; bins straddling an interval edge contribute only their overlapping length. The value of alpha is 13.8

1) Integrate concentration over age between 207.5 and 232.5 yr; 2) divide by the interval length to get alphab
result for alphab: 12.3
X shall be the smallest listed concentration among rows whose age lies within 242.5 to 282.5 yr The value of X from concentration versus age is 13.61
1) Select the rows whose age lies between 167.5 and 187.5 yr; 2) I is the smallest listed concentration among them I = 6.642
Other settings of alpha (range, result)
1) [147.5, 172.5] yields 6.247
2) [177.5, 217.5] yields 10.62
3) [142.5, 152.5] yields 6.84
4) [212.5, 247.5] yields 12.11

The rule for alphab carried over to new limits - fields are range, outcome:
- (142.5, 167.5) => 7.94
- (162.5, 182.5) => 9.02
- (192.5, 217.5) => 12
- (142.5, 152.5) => 7.92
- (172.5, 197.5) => 11.1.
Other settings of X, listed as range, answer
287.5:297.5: 15.07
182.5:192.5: 12.85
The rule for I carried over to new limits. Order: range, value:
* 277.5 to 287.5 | 14.21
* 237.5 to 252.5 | 12.99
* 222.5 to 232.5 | 13.03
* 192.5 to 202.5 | 11.98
